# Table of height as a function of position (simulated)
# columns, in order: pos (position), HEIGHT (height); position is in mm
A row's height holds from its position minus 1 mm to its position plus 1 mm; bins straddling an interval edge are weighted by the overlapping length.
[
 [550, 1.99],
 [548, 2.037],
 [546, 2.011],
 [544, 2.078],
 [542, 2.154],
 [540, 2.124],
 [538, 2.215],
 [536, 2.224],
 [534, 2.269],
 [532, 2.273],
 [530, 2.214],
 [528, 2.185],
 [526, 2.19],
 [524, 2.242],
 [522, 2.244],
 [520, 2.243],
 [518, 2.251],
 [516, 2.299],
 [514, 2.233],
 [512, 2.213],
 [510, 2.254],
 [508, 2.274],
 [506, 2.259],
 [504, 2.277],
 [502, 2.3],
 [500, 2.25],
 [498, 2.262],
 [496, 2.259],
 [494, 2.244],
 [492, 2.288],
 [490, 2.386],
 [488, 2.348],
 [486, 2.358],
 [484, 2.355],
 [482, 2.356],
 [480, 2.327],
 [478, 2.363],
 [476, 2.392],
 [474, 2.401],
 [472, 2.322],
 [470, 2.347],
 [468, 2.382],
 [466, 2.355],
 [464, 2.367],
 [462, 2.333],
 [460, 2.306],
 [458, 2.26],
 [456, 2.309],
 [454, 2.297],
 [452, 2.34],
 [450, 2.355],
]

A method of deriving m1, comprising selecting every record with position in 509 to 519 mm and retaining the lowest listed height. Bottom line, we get 2.213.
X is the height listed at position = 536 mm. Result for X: 2.224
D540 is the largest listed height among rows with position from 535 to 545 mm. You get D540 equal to 2.224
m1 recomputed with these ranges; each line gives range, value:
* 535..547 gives 2.011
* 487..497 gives 2.244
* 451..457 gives 2.297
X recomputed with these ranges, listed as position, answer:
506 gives 2.259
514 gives 2.233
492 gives 2.288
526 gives 2.19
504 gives 2.277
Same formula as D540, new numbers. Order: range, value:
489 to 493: 2.386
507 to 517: 2.299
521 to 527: 2.244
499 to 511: 2.3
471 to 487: 2.401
